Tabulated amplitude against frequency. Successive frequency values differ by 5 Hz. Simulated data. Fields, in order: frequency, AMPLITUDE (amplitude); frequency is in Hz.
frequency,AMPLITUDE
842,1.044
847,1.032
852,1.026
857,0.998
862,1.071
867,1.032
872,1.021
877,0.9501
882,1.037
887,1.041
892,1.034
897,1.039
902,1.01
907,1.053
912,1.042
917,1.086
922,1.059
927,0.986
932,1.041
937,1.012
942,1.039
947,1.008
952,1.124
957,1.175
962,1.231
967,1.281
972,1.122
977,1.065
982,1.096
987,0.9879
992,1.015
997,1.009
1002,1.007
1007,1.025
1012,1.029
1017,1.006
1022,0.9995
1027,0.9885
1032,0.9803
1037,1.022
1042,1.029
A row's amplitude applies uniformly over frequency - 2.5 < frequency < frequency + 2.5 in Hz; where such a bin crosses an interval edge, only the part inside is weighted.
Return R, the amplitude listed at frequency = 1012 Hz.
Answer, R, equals 1.029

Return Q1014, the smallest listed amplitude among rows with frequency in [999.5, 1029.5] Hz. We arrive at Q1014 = 0.9885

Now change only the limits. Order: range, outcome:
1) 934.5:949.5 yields 1.008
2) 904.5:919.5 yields 1.042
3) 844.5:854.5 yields 1.026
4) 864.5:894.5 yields 0.9501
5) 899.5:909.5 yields 1.01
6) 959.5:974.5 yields 1.122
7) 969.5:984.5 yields 1.065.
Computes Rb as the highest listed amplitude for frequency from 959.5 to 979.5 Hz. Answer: 1.281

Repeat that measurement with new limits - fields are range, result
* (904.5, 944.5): 1.086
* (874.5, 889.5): 1.041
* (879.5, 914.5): 1.053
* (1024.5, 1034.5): 0.9885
